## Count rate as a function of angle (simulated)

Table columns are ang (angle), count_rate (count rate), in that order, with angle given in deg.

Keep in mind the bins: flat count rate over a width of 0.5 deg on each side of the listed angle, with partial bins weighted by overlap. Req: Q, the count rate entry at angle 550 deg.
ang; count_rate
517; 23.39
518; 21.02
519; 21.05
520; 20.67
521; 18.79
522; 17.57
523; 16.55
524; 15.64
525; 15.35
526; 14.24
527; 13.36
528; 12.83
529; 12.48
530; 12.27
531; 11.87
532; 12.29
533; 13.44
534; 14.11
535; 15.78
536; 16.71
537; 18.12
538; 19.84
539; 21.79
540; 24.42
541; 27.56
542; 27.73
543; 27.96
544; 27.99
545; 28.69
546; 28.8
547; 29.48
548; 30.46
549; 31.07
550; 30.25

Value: 30.25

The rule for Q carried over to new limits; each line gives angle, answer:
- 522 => 17.57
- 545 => 28.69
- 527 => 13.36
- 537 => 18.12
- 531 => 11.87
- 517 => 23.39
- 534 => 14.11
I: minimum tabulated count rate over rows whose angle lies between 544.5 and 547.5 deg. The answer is 28.69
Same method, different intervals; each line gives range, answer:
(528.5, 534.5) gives 11.87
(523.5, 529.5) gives 12.48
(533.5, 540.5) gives 14.11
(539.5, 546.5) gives 24.42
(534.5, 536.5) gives 15.78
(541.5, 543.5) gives 27.73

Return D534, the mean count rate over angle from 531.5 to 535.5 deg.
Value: 13.9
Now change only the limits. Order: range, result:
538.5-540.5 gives 23.1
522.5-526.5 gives 15.4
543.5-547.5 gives 28.7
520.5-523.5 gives 17.6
